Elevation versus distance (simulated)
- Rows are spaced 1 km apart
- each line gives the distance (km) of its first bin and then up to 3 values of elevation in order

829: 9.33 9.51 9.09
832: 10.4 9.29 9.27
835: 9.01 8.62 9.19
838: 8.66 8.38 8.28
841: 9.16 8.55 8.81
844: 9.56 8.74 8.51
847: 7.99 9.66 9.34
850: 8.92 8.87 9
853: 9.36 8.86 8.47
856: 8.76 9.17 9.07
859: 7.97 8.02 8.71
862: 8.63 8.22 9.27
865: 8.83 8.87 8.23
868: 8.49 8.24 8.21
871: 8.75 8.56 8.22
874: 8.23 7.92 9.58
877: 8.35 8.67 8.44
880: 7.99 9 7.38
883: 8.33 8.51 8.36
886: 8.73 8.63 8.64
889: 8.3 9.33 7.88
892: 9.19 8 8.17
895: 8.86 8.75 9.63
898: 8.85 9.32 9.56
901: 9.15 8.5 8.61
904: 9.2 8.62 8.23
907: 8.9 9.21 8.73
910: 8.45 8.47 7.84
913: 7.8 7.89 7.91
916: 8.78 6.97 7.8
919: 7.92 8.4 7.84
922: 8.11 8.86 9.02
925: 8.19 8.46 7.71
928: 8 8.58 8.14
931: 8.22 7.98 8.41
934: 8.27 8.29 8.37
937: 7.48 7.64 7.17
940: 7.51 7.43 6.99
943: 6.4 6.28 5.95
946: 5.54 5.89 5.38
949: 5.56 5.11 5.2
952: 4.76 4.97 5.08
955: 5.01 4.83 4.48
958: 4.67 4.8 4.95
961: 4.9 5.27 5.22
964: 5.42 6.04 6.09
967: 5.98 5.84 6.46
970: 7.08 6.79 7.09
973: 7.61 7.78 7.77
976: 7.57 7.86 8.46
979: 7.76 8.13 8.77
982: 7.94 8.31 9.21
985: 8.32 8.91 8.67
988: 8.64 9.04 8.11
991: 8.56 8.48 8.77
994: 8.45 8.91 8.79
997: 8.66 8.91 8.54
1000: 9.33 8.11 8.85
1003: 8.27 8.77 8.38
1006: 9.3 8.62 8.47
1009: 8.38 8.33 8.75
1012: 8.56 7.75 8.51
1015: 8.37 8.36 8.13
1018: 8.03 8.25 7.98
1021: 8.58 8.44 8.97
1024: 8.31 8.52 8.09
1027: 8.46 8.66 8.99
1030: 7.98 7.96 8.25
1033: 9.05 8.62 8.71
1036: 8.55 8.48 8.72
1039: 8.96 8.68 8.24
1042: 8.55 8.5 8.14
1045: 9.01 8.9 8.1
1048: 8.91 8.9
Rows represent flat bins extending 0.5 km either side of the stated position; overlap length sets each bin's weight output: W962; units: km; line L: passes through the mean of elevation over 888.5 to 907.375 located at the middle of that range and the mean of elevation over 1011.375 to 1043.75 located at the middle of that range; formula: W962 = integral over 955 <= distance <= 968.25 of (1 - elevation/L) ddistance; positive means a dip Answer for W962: 5.2 km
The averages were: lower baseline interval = 8.79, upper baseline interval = 8.44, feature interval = 5.25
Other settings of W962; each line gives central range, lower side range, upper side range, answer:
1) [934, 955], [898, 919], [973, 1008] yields 5.3 km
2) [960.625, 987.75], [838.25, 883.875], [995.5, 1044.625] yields 4.1 km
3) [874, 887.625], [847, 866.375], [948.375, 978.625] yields -0.5 km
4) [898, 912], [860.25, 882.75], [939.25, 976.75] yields -2.4 km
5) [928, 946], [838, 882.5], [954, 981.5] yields -1.3 km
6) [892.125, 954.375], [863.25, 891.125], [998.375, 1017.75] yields 5.3 km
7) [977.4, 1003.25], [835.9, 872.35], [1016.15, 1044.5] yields -0.2 km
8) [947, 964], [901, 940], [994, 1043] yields 6.7 km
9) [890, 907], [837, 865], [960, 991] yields -1.2 km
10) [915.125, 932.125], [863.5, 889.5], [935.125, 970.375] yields -3.2 km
